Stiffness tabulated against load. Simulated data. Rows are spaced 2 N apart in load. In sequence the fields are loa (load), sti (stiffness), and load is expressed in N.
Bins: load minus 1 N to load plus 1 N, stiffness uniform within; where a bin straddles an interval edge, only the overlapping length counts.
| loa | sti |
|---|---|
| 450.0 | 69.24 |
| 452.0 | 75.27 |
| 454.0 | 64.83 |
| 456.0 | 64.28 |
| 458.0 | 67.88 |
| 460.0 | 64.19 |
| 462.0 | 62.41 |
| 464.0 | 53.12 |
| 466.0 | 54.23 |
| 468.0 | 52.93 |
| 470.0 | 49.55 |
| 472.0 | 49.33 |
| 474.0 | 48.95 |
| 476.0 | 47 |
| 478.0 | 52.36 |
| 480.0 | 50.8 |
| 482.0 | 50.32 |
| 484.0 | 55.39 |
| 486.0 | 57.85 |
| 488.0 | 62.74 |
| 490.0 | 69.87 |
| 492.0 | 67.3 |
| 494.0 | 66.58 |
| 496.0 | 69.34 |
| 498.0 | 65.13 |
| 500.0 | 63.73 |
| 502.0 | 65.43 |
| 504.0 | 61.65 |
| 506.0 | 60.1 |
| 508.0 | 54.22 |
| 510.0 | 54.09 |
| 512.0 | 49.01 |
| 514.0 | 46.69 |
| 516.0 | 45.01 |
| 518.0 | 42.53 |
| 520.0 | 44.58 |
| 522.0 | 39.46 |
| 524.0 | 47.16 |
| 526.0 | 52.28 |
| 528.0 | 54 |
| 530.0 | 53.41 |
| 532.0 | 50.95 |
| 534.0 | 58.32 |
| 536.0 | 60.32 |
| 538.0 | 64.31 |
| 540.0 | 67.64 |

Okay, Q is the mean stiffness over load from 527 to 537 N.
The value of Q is 55.4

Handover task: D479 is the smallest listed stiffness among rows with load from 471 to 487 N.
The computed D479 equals 47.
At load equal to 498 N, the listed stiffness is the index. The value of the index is 65.13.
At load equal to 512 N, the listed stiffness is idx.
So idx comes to 49.01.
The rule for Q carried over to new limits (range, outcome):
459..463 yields 63.3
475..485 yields 51.2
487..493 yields 66.6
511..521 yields 45.6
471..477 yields 48.4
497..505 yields 64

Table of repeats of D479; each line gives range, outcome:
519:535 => 39.46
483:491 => 55.39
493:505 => 61.65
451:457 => 64.28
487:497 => 62.74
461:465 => 53.12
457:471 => 49.55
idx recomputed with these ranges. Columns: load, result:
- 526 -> 52.28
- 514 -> 46.69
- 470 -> 49.55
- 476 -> 47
